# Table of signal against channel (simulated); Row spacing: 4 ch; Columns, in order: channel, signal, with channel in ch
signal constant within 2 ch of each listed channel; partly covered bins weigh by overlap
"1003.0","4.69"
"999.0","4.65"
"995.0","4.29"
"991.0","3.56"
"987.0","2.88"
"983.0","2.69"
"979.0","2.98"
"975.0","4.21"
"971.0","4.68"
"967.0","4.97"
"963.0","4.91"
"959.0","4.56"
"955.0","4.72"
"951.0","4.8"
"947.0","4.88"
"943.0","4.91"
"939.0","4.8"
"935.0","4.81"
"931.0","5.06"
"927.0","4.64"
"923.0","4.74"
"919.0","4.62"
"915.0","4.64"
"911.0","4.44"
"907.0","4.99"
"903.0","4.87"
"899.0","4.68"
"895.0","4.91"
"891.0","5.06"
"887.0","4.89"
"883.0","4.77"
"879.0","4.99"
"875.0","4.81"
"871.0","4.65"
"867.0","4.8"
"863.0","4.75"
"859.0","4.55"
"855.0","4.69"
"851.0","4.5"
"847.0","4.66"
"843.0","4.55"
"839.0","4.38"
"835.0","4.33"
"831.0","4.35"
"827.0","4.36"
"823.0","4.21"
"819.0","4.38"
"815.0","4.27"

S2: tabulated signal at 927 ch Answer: 4.64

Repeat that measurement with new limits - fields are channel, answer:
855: 4.69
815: 4.27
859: 4.55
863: 4.75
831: 4.35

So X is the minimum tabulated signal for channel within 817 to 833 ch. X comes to 4.21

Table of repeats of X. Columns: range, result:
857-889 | 4.55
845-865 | 4.5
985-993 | 2.88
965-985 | 2.69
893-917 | 4.44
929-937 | 4.81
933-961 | 4.56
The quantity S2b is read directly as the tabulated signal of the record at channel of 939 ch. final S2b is 4.8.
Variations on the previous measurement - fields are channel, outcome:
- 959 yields 4.56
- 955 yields 4.72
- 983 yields 2.69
